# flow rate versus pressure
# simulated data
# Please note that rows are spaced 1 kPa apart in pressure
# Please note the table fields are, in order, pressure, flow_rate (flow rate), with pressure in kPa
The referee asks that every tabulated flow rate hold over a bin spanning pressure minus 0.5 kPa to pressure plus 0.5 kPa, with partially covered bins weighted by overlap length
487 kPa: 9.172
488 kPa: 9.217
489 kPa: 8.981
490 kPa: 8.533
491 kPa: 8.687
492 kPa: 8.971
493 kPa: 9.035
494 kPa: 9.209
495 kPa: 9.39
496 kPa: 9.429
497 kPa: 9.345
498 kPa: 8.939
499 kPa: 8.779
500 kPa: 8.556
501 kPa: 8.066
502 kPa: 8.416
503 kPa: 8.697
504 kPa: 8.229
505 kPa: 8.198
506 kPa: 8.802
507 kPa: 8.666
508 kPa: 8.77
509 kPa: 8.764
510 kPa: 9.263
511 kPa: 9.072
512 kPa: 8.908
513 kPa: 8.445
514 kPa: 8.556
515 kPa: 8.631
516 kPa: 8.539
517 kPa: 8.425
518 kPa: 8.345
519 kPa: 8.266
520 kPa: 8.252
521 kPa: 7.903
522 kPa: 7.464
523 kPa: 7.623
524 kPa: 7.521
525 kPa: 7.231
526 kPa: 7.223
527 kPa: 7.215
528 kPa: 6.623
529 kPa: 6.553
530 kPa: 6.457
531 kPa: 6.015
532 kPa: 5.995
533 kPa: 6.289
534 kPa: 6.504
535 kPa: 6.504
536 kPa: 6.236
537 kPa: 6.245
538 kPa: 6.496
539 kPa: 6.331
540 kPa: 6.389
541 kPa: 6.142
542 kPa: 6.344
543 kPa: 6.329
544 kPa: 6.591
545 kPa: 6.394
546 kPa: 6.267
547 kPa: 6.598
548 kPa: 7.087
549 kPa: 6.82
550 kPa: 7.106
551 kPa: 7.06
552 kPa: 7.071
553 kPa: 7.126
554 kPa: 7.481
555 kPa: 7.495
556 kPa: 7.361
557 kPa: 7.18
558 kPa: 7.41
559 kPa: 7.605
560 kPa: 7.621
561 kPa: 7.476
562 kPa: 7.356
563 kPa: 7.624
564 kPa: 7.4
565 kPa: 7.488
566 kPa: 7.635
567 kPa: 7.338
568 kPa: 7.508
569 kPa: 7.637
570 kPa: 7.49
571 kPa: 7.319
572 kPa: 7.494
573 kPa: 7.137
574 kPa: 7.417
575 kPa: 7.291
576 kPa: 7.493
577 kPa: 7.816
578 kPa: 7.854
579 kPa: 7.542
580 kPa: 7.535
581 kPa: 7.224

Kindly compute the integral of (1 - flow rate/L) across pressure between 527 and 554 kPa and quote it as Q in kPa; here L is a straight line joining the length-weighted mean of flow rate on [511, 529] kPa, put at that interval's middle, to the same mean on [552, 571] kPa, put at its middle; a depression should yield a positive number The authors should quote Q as 4.0 kPa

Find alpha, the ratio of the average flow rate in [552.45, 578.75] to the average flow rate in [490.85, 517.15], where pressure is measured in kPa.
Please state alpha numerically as 0.85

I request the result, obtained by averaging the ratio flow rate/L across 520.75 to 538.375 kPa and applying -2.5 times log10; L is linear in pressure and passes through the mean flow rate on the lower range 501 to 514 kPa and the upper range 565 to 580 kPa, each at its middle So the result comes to 0.22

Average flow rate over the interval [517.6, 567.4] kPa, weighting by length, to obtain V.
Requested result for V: 7.02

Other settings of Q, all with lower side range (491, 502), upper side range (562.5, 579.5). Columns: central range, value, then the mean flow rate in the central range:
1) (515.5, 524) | 0.42 kPa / 8.07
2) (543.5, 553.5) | 1.41 kPa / 6.81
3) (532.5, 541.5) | 1.99 kPa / 6.35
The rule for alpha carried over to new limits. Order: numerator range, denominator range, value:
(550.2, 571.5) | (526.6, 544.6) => 1.16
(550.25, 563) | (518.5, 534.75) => 1.04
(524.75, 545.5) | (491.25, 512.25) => 0.73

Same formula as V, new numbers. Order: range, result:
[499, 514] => 8.63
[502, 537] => 7.76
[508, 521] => 8.6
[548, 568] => 7.35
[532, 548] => 6.39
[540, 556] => 6.8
